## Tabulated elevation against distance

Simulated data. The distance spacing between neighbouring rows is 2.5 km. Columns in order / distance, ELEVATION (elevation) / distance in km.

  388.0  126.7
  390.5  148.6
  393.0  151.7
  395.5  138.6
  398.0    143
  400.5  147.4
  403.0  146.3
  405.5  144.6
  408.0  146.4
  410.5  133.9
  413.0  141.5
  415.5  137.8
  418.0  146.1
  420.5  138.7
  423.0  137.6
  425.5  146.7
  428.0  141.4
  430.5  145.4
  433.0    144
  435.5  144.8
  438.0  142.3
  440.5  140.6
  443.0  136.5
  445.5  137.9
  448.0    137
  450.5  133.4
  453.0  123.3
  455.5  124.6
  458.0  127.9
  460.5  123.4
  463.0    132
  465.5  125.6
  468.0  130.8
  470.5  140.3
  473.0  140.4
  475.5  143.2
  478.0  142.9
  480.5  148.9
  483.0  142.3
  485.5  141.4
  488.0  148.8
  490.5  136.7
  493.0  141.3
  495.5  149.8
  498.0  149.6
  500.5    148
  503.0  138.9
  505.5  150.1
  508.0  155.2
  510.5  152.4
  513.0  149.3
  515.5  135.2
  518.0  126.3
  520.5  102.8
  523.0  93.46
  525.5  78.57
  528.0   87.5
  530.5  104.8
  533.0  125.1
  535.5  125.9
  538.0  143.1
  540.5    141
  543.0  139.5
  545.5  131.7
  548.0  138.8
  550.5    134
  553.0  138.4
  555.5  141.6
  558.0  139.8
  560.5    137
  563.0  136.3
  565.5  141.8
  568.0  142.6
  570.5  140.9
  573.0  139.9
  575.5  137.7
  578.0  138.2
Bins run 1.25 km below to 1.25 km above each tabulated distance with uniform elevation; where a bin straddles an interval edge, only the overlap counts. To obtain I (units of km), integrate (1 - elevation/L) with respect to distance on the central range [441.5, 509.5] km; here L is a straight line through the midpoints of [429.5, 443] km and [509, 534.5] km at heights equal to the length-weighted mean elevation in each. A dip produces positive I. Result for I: -4.7 km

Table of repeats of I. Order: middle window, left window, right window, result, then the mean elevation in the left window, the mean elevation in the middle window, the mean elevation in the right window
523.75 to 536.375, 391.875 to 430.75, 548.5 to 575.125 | 3.3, 143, 103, 139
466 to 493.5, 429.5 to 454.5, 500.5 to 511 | 0.6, 138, 141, 149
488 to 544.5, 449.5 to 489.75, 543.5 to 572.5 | 2.5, 136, 131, 139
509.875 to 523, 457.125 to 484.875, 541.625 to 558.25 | 0.8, 136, 129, 138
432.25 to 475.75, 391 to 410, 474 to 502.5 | 3.1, 145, 135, 145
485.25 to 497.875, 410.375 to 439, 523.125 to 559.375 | -1.1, 142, 144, 125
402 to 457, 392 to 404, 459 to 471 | -0.6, 145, 139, 130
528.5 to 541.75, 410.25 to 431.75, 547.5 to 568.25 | 1.3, 141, 126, 139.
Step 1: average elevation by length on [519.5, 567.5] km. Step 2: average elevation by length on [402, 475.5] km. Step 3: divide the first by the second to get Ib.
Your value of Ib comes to 0.91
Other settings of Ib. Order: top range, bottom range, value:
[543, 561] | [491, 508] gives 0.94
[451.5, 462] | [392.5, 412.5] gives 0.87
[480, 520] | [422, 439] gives 1.00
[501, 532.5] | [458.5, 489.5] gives 0.89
